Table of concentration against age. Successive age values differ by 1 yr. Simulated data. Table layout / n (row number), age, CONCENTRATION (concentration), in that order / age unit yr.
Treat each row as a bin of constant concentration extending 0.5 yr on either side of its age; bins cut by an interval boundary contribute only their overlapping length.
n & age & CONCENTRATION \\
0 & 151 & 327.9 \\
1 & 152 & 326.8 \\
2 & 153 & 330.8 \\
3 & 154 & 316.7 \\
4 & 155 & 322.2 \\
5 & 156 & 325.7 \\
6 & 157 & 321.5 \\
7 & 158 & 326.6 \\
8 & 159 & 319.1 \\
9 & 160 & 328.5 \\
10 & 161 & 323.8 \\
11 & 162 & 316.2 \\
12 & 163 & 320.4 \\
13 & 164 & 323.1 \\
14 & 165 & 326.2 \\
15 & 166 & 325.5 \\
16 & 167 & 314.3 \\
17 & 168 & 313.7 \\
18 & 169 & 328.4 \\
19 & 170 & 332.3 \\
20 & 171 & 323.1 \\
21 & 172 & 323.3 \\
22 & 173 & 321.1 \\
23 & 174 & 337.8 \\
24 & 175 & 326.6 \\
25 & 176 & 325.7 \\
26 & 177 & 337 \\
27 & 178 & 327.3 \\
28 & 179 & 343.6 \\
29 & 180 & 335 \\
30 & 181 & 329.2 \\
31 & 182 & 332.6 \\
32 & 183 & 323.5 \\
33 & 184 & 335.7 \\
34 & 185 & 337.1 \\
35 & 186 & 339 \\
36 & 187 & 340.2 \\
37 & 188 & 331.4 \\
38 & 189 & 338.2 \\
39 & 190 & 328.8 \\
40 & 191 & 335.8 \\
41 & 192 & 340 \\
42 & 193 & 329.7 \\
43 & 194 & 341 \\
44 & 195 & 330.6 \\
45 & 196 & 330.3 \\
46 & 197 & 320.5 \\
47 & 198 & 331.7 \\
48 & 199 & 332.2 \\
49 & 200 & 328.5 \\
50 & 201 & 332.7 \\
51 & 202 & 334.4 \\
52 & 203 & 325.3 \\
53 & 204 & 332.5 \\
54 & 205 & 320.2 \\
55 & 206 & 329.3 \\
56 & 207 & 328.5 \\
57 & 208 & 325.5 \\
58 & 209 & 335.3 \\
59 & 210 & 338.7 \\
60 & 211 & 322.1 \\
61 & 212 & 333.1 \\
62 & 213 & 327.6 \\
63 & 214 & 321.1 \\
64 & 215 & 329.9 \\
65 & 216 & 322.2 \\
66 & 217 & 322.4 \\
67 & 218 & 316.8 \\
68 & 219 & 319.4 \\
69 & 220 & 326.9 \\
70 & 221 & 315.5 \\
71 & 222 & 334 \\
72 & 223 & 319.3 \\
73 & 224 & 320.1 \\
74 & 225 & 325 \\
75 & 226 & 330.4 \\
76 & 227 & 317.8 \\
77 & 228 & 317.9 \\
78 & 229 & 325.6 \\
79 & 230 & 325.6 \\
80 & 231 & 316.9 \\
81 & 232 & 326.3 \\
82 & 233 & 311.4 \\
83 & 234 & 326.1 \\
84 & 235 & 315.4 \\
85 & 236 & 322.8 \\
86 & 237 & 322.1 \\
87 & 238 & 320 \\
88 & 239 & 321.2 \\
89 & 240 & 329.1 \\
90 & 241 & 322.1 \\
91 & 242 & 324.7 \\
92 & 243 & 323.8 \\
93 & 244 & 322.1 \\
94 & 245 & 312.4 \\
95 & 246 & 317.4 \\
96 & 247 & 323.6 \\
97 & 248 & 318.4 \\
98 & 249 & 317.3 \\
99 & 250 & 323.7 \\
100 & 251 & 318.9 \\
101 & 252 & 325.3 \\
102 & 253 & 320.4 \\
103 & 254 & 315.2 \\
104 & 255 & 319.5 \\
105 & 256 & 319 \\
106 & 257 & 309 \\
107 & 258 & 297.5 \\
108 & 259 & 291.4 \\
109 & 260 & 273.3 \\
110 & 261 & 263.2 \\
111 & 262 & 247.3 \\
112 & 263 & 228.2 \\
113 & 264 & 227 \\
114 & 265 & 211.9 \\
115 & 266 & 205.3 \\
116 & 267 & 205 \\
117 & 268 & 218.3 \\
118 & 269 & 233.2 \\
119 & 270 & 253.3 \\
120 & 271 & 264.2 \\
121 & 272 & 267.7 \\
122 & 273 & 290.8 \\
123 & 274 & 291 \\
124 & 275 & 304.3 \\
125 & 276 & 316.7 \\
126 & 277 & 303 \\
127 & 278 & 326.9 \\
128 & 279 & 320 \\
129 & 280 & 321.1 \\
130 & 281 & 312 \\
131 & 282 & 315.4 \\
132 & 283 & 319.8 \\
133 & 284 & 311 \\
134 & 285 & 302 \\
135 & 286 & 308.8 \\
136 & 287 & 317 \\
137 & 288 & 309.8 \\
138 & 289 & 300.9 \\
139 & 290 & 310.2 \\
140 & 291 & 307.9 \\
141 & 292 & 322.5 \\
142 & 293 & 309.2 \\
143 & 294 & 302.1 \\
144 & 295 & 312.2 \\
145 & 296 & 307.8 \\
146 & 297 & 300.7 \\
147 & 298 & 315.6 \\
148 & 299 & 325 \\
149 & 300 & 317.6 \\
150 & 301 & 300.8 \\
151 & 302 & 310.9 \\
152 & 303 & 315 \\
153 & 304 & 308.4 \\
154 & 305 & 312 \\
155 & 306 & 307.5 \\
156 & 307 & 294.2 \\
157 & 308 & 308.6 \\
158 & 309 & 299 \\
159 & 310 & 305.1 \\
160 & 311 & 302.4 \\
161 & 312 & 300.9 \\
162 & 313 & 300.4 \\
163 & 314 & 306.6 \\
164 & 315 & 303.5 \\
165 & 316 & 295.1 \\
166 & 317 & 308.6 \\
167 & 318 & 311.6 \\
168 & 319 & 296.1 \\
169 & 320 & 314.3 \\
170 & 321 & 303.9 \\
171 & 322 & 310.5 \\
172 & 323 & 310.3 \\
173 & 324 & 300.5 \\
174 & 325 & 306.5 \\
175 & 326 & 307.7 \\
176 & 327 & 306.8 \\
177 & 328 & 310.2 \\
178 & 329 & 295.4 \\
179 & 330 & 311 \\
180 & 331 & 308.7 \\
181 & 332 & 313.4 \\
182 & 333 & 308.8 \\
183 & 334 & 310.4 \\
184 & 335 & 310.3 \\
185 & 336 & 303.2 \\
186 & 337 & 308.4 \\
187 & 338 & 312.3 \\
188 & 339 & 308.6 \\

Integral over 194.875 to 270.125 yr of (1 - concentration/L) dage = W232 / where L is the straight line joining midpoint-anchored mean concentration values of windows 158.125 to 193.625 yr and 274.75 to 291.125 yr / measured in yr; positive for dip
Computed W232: 2.4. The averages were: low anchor 329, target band 310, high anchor 312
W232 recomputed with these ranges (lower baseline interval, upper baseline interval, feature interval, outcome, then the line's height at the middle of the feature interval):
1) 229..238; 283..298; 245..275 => 3.38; 316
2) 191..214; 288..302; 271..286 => 0.38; 314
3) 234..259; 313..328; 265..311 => 2.11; 312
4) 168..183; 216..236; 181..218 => -0.54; 326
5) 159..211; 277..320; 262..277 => 2.93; 314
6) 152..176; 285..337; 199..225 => -0.65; 319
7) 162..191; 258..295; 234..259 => -1.77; 298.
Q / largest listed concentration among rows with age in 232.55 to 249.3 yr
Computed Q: 329.1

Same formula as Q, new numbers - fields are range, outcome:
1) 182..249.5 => 341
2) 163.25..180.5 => 343.6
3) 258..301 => 326.9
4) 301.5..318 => 315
